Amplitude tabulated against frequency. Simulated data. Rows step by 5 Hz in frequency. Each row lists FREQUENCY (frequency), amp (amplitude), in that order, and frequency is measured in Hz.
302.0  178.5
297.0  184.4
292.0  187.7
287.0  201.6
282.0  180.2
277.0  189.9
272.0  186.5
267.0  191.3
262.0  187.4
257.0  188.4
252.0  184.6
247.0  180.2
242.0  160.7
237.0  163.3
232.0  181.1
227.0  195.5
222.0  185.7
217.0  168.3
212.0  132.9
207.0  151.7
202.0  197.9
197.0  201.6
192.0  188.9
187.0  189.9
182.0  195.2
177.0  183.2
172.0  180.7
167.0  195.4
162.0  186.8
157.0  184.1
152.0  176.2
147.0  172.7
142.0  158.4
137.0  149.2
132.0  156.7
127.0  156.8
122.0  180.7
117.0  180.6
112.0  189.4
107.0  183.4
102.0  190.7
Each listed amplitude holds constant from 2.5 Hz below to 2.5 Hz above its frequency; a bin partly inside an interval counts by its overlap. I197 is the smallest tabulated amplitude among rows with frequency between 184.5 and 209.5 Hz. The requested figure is 151.7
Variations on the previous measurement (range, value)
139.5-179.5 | 158.4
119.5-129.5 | 156.8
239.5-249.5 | 160.7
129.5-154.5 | 149.2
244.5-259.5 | 180.2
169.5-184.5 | 180.7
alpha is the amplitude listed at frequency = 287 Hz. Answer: 201.6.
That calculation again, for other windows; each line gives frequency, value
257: 188.4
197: 201.6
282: 180.2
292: 187.7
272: 186.5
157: 184.1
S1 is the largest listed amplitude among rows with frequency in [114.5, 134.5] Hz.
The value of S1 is 180.7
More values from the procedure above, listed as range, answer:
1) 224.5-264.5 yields 195.5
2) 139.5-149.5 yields 172.7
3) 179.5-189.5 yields 195.2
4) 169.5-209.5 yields 201.6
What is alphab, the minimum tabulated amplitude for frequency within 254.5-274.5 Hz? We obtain 186.5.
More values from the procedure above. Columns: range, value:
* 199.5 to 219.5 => 132.9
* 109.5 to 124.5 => 180.6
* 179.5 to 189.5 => 189.9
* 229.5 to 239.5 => 163.3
